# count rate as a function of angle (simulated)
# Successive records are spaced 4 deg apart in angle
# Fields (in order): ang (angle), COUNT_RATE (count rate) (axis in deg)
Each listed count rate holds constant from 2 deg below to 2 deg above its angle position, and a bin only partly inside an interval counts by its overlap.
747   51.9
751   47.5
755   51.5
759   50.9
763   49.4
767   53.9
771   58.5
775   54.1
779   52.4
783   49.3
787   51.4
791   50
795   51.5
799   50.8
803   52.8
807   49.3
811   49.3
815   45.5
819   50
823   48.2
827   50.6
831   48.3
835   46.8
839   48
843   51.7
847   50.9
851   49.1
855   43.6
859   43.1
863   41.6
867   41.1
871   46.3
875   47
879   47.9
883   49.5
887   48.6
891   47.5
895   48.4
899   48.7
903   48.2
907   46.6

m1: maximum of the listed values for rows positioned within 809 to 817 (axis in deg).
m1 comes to 49.3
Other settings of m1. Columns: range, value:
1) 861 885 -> 49.5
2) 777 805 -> 52.8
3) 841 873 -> 51.7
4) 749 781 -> 58.5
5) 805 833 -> 50.6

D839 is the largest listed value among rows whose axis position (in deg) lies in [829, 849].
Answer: 51.7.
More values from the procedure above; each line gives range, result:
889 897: 48.4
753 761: 51.5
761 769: 53.9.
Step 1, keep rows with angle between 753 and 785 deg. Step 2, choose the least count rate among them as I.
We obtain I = 49.3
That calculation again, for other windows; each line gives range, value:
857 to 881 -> 41.1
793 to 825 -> 45.5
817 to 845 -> 46.8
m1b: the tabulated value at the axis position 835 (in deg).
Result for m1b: 46.8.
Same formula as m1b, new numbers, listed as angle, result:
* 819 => 50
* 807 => 49.3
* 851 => 49.1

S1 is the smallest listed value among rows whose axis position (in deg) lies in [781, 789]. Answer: 49.3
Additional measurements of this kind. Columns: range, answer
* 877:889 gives 47.9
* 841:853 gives 49.1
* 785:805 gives 50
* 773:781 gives 52.4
